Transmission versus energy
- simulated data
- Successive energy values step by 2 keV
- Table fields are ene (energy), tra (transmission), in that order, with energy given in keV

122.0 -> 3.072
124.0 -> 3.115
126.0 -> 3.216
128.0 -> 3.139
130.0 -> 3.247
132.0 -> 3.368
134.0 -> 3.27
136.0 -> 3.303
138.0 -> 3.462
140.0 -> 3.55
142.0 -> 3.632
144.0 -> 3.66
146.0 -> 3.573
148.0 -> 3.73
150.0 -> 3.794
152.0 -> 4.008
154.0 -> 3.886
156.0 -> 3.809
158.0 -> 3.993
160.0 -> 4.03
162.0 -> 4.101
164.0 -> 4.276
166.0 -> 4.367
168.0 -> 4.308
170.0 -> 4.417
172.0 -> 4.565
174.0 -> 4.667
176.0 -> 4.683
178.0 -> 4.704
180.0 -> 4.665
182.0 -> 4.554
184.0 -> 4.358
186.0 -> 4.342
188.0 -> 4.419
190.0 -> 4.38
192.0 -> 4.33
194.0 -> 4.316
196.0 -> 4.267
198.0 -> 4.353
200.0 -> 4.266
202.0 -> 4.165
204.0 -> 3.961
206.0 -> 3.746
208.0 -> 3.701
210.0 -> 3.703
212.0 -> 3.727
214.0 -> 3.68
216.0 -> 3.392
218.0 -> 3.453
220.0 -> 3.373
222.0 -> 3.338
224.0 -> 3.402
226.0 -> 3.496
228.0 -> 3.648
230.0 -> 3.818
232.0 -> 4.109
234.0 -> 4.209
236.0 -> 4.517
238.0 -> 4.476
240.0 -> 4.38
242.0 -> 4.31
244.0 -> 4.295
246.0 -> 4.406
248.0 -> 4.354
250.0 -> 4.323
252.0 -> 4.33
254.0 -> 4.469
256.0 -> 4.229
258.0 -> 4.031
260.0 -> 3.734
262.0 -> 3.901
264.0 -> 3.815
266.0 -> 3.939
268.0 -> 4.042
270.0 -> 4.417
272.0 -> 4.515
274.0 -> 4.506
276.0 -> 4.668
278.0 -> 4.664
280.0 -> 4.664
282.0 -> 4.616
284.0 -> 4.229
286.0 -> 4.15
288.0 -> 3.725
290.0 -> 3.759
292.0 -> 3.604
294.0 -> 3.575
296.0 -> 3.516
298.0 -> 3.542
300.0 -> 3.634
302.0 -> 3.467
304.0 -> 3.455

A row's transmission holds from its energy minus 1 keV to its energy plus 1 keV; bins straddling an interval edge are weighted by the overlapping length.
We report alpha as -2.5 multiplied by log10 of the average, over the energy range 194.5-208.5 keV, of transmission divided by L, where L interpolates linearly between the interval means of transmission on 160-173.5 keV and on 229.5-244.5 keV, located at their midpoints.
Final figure 0.056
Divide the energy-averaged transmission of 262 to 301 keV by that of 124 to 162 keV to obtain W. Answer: 1.13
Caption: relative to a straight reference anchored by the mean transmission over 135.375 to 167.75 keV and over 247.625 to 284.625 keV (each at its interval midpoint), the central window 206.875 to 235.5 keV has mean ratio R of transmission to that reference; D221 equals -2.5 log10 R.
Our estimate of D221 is 0.13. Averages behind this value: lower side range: 3.84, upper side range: 4.29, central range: 3.66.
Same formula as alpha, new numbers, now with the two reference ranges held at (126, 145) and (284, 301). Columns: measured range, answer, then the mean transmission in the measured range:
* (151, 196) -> -0.24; 4.32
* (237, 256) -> -0.20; 4.36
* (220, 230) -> 0.03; 3.5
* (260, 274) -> -0.12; 4.11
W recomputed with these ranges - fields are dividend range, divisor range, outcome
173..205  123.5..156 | 1.25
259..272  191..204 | 0.94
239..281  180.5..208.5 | 1.01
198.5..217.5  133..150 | 1.08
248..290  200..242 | 1.10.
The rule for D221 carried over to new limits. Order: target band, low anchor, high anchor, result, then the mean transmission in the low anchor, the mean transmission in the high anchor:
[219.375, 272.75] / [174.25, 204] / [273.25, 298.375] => 0.04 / 4.41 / 4.1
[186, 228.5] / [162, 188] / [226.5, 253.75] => 0.13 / 4.47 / 4.24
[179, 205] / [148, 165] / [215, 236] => -0.14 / 3.97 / 3.67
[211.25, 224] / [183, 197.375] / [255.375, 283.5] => 0.23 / 4.34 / 4.27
